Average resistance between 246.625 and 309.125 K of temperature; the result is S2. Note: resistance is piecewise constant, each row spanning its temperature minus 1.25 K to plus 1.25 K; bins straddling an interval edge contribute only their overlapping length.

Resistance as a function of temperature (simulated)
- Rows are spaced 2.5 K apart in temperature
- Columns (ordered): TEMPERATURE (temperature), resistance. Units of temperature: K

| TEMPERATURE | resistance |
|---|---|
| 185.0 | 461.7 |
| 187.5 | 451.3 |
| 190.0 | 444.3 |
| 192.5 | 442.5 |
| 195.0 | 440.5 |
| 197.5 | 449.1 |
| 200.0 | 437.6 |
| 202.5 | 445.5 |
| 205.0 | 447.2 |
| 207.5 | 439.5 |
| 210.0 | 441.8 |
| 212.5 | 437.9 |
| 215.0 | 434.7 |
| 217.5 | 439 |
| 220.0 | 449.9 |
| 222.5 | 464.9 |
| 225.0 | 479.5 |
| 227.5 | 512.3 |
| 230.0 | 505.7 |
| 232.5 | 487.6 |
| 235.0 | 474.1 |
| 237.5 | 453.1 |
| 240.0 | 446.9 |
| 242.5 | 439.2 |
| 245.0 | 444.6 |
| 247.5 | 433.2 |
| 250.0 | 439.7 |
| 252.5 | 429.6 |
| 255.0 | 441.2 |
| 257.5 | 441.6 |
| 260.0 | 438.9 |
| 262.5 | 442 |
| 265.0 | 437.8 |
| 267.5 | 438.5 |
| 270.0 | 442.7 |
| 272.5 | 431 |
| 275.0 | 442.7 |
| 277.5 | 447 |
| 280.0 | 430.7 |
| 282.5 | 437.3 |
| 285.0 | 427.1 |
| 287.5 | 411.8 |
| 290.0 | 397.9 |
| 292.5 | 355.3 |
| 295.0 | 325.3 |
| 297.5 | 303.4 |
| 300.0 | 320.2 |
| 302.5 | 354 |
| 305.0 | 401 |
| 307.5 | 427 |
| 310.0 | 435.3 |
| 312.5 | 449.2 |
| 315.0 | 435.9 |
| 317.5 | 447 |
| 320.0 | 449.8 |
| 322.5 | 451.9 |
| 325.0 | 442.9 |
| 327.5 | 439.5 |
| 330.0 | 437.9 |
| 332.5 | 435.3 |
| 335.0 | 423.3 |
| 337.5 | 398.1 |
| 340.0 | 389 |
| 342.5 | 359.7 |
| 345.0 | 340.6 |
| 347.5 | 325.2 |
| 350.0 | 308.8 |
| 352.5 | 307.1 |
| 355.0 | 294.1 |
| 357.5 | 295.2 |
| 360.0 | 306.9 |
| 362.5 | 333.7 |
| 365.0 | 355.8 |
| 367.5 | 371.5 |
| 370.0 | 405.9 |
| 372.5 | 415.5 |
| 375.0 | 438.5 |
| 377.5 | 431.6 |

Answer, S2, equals 412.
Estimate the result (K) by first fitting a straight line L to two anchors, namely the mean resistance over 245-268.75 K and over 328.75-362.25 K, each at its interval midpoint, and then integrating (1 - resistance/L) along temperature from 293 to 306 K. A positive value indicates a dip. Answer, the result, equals 1.9 K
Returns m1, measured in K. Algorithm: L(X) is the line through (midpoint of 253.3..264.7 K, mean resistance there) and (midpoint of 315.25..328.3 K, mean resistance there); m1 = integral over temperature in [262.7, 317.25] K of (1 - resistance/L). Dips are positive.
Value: 4.22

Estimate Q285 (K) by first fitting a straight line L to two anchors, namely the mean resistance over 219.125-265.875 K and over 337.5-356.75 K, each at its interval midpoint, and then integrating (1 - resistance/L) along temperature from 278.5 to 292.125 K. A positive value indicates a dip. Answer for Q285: -0.35 K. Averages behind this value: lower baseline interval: 456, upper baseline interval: 335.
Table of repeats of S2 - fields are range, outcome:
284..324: 400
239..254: 439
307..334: 441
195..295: 442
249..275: 438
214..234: 472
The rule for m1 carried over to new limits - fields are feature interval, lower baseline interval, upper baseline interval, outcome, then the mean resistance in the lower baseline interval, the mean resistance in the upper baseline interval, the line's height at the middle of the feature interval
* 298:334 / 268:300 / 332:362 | -4.65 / 402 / 346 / 374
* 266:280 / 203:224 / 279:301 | -1.64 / 445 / 379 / 394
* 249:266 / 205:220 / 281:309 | -1.33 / 440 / 379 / 407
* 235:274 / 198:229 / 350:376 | -1.53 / 453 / 349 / 424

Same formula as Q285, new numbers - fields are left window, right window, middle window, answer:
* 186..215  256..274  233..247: -0.4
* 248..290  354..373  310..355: -2.9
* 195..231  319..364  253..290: -1.5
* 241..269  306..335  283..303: 3.4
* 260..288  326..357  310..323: -1.7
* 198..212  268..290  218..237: -1.7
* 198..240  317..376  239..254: 0.1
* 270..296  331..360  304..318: -1.7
